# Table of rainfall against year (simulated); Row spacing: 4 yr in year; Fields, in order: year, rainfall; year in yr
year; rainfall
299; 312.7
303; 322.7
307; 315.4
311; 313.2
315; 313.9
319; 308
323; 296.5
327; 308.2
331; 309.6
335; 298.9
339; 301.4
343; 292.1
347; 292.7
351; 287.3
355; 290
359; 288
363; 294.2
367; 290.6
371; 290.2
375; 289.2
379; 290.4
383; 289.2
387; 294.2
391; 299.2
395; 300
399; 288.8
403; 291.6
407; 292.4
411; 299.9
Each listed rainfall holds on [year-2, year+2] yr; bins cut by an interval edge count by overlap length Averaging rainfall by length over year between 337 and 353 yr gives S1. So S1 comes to 293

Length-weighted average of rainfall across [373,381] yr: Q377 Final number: 290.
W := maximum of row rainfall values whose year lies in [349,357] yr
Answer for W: 290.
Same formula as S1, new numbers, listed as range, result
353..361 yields 289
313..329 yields 307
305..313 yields 314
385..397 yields 298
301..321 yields 315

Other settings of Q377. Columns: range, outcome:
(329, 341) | 303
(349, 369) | 290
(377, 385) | 290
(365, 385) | 290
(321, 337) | 303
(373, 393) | 292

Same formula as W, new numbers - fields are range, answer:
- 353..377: 294.2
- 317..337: 309.6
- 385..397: 300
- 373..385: 290.4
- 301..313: 322.7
